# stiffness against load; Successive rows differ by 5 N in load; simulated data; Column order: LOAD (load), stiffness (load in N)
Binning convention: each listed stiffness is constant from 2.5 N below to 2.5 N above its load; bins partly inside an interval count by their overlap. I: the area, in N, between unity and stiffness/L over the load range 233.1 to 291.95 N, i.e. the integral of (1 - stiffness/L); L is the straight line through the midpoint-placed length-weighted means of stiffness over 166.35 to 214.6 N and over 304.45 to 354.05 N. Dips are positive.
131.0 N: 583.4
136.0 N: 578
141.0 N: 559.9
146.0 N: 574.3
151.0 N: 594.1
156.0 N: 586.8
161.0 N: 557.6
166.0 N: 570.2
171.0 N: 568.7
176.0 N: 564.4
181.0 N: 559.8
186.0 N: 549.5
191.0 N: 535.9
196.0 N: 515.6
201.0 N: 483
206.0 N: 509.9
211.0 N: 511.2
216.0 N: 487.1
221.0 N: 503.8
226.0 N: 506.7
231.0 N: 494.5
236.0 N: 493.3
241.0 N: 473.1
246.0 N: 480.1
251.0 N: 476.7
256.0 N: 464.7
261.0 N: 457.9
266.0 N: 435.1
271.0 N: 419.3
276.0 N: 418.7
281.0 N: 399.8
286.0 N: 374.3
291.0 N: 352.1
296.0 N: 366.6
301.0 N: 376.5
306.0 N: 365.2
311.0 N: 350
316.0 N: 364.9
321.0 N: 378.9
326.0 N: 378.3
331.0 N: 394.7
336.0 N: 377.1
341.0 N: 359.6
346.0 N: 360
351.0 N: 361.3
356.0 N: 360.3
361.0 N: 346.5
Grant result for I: 1.23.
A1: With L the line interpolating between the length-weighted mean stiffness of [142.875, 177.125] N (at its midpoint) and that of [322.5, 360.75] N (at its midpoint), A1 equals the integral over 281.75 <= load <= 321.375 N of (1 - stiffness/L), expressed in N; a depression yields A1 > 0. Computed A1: 4.5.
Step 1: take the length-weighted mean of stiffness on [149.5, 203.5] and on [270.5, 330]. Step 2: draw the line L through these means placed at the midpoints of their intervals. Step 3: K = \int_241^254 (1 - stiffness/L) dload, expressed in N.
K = -0.7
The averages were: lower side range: 552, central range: 477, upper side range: 378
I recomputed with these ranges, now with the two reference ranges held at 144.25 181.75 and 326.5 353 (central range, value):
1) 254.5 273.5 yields 0.61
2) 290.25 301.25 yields 1.47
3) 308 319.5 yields 1.18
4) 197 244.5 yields 0.97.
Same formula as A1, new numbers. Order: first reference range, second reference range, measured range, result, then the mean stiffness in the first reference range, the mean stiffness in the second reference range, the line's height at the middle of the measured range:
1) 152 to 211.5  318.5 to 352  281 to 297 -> 2.1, 545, 373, 425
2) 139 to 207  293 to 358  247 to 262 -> -0.5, 553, 369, 454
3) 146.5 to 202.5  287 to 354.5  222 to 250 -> -0.8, 555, 368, 477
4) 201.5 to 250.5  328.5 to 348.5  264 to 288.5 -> 1.7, 494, 373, 440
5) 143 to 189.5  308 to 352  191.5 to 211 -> 0.7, 569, 370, 526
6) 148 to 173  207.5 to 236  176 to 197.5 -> 0.0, 576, 500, 543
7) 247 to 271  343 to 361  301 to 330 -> 2.0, 456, 359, 397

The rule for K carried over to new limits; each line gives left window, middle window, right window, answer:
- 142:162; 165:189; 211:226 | -0.55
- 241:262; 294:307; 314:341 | 1.28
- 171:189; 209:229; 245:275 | 0.20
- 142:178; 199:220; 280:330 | 0.22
